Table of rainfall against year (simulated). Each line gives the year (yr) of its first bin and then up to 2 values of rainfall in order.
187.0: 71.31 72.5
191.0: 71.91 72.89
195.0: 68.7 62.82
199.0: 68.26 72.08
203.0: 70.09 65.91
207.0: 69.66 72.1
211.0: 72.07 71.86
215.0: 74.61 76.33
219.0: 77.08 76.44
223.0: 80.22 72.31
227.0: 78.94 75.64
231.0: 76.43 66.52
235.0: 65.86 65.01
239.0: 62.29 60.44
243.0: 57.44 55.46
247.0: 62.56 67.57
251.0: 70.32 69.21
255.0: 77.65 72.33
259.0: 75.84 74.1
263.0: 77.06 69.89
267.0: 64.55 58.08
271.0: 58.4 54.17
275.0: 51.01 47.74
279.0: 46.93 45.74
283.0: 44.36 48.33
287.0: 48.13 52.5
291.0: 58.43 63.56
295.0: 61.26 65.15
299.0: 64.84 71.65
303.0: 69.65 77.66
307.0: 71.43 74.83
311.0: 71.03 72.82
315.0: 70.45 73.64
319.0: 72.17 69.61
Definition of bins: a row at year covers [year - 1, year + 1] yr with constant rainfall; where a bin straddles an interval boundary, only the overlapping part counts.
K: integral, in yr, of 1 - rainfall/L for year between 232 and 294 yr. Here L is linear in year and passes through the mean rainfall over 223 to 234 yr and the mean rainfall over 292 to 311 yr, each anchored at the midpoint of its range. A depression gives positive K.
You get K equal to 9.5 yr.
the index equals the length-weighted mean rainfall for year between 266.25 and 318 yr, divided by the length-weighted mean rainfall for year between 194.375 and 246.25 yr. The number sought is 0.87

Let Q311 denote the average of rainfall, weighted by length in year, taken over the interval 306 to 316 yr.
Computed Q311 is 72.1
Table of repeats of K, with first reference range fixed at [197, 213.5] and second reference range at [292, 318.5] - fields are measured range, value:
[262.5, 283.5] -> 4.2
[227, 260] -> 0.9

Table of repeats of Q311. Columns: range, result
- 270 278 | 52.8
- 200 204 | 71.1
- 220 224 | 78.3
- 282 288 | 46.9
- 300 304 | 70.7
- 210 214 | 72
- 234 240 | 64.4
